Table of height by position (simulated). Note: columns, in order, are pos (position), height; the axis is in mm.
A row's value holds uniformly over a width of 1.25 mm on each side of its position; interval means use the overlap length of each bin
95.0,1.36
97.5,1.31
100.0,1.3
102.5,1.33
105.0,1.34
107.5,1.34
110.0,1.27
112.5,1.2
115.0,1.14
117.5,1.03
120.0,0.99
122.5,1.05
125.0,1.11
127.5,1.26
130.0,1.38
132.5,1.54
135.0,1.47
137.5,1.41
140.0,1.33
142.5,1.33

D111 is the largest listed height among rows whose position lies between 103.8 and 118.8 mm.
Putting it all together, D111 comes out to 1.34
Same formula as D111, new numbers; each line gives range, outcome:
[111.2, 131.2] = 1.38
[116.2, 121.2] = 1.03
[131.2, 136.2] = 1.54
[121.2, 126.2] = 1.11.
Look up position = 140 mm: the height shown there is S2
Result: 1.33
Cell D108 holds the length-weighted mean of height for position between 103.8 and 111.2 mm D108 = 1.32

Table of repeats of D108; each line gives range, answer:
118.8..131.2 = 1.16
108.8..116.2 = 1.2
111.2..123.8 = 1.08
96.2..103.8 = 1.31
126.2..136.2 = 1.41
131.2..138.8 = 1.47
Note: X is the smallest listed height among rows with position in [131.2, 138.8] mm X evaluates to 1.41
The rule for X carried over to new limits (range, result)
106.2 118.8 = 1.03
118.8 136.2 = 0.99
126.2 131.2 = 1.26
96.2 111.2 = 1.27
